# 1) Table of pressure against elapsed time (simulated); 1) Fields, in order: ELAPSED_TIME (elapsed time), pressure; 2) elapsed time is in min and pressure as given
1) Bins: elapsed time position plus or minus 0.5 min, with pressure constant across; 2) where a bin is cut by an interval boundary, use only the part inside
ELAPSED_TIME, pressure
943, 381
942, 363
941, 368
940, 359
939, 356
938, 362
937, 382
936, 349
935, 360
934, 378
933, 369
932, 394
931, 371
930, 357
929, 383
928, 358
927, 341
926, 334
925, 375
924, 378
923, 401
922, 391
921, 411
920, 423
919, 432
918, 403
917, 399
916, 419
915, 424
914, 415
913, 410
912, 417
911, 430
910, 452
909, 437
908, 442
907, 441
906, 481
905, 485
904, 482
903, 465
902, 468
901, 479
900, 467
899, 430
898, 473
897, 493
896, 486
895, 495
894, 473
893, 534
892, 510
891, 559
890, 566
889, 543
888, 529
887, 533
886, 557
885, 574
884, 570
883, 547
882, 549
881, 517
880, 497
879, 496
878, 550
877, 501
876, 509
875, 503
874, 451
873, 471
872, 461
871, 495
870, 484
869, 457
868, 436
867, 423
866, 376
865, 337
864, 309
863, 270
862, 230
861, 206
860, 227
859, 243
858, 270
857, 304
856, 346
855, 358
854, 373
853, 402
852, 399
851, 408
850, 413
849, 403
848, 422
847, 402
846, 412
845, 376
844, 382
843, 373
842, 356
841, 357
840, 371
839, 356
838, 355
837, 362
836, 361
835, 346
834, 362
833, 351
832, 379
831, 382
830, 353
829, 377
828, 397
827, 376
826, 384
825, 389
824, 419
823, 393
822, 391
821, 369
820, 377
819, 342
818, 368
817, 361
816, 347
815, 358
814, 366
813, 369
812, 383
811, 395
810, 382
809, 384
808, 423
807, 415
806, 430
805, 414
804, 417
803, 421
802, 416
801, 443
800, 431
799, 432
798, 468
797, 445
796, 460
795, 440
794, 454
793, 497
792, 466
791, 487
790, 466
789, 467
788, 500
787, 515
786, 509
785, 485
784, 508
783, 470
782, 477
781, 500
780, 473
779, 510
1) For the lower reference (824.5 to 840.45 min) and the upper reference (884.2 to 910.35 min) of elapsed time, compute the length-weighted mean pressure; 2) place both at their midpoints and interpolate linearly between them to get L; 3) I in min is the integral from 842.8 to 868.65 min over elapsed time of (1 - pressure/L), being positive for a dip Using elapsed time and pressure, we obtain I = 3.9 min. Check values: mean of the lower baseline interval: 369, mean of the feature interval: 350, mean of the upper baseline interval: 495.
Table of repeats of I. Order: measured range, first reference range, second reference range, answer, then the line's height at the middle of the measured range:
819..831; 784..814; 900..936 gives 1.5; 435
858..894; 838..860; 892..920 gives -4.0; 407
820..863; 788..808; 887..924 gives 8.8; 452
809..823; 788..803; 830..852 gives 1.6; 420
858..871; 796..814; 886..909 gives 3.6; 465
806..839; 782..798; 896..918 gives 6.6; 469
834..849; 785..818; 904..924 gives 1.9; 429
